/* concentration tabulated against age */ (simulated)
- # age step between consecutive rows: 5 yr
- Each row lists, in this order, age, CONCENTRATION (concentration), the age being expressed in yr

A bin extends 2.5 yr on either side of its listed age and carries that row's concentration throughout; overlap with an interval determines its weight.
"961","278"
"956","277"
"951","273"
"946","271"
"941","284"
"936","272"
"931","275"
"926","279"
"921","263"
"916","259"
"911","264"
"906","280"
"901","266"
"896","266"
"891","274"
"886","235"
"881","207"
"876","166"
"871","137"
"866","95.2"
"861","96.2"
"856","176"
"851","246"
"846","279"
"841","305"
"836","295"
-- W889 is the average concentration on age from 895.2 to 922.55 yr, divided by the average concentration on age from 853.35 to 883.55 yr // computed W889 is 1.81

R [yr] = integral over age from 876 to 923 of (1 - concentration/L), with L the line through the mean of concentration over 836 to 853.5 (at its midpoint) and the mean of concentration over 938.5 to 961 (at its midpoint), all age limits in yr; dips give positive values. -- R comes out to 4.3 yr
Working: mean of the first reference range 279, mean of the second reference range 276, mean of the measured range 252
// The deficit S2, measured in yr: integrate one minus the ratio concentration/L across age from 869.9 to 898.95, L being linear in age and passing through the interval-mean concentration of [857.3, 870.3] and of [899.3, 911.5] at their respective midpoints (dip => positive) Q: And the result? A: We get -4.3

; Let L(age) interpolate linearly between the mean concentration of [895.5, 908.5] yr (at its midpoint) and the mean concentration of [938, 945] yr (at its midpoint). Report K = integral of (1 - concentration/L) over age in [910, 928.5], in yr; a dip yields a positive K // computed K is 0.6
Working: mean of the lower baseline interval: 271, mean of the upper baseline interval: 280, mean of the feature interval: 266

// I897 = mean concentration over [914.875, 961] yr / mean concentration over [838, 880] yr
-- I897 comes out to 1.4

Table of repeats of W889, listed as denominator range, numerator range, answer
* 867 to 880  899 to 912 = 1.79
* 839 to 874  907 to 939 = 1.43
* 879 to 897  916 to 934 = 1.10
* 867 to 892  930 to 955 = 1.42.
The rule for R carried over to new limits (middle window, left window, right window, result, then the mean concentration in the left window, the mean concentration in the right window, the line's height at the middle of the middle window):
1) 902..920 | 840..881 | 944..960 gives -2.6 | 184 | 274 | 234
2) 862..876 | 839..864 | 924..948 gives 6.5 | 216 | 276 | 229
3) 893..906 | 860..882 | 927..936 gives -4.2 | 139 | 275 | 203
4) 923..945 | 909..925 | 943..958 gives -0.6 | 264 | 274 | 269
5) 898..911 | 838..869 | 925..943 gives -1.1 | 200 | 277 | 249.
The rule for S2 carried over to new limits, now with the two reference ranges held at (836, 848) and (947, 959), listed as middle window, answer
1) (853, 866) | 7.1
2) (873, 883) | 3.6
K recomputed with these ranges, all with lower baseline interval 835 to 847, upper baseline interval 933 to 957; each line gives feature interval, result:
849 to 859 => 3.04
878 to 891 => 2.60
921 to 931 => 0.17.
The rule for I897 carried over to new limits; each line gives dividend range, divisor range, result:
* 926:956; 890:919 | 1.03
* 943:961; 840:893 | 1.39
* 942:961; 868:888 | 1.51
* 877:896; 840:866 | 1.16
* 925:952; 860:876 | 2.31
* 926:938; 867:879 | 1.87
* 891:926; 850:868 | 1.82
